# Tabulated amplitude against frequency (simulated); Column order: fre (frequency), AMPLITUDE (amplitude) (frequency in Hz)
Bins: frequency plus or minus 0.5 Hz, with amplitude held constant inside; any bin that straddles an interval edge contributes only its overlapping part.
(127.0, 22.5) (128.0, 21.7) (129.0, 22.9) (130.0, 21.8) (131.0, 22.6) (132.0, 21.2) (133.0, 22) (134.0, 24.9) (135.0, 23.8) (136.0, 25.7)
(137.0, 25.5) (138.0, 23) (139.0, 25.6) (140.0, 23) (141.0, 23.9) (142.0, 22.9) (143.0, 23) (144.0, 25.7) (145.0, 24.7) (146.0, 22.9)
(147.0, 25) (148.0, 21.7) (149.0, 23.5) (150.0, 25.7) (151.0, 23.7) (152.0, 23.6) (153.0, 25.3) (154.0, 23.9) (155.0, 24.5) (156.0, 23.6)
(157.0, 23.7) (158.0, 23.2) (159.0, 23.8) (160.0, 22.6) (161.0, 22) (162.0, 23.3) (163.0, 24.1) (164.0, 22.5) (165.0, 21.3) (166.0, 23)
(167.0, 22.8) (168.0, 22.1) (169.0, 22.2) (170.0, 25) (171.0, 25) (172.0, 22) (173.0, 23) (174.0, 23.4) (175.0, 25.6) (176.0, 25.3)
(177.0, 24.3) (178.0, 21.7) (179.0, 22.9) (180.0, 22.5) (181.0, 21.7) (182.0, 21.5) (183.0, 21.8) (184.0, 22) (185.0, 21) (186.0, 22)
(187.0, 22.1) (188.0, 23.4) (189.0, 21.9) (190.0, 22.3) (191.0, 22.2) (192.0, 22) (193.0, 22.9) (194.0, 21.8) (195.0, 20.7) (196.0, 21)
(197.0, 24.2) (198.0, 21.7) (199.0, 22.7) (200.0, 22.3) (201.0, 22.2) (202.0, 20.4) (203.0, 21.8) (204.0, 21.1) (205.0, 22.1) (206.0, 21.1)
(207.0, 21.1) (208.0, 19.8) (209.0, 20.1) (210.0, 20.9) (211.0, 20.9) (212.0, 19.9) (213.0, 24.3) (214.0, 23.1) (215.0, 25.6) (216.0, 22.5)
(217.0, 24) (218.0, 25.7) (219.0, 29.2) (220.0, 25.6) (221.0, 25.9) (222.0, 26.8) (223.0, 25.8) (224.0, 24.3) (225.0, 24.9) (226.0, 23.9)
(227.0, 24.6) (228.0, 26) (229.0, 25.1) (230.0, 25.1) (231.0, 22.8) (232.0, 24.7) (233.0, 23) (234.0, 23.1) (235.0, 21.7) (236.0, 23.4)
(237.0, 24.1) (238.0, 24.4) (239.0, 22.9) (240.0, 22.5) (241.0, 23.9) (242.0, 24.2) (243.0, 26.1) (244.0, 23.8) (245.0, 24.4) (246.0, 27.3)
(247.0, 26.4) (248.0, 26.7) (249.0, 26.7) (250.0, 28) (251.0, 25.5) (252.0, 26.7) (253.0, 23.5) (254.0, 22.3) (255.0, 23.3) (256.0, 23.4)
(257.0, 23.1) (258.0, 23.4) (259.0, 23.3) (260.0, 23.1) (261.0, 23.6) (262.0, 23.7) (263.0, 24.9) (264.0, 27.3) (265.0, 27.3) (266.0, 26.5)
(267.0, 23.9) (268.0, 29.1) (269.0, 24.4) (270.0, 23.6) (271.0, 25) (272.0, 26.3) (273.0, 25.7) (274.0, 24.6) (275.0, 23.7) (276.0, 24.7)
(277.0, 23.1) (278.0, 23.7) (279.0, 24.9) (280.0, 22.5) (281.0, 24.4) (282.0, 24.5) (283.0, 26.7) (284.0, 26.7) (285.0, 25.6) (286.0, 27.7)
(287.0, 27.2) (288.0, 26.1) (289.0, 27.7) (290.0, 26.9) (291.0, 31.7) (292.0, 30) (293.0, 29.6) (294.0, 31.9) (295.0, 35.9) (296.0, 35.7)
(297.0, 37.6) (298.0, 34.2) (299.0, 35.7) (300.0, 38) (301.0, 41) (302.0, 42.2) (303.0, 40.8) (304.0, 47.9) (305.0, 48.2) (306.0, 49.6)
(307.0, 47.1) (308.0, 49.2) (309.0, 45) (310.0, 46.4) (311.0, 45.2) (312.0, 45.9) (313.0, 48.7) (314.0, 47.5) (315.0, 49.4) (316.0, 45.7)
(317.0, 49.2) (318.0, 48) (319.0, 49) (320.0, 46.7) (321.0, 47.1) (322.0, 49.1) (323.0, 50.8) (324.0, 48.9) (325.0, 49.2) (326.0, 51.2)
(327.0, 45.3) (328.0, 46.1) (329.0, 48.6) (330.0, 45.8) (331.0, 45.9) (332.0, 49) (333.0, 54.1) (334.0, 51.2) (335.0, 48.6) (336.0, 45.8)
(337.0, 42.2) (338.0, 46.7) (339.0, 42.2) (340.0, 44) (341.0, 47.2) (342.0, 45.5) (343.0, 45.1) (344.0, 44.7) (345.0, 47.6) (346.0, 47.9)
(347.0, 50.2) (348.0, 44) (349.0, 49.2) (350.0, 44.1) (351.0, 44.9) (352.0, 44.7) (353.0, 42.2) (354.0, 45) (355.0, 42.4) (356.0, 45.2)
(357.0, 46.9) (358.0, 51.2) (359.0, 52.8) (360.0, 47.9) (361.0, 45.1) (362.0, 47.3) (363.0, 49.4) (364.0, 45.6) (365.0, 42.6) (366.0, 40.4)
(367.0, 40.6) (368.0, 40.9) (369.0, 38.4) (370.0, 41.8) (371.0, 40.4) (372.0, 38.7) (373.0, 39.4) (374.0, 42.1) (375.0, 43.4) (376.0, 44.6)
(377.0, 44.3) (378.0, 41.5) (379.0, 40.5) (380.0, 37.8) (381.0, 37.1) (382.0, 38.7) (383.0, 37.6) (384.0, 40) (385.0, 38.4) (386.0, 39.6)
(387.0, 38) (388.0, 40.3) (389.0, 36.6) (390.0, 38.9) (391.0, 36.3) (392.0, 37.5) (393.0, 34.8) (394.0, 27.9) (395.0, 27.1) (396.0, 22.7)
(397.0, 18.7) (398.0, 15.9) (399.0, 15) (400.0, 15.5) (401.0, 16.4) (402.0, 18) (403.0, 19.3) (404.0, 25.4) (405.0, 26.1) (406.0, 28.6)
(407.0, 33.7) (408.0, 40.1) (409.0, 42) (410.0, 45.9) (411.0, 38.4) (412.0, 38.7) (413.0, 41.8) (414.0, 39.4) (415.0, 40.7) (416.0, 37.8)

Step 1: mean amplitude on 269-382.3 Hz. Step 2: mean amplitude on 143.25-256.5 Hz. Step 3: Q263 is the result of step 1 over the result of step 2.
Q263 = 1.7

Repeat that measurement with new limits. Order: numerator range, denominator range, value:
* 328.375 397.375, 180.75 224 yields 1.88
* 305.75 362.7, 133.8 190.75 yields 2.02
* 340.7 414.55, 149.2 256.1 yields 1.65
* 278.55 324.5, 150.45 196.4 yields 1.69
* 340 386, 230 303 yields 1.64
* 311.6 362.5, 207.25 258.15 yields 1.95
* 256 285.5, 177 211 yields 1.14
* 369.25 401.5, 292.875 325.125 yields 0.78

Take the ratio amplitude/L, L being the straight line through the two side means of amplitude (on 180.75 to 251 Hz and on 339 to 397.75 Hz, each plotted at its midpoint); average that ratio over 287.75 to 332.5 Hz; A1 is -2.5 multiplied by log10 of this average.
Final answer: -0.23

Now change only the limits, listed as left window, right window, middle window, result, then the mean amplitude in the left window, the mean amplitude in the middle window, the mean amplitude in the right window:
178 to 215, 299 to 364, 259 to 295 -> 0.37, 21.9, 26.1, 46.7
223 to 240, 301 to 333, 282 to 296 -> 0.35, 24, 28.8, 47.4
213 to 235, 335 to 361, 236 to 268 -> 0.19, 24.8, 24.8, 46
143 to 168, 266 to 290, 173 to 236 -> 0.06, 23.5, 23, 25.4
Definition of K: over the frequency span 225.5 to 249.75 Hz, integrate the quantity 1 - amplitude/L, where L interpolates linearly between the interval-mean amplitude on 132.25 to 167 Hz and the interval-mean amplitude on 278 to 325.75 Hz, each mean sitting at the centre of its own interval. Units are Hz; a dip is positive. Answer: 5.9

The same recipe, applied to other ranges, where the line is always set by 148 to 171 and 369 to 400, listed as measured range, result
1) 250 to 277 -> 4.0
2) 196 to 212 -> 2.7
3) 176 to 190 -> 1.3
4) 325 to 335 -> -4.9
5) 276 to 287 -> 1.8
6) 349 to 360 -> -4.0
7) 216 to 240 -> 2.2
